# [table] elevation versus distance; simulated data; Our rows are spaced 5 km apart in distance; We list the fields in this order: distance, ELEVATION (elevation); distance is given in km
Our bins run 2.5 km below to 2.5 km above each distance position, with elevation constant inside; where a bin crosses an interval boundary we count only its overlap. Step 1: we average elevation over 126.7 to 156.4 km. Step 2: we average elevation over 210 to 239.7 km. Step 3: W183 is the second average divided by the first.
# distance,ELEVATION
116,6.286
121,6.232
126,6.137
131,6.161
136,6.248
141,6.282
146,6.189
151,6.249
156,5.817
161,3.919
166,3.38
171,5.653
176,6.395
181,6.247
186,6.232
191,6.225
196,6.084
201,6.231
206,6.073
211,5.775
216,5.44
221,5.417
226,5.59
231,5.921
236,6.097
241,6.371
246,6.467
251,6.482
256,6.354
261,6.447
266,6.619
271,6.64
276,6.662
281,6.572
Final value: 0.9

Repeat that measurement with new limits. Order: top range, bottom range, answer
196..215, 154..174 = 1.27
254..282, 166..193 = 1.11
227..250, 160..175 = 1.36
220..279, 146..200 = 1.11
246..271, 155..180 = 1.28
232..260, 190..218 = 1.06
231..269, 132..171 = 1.16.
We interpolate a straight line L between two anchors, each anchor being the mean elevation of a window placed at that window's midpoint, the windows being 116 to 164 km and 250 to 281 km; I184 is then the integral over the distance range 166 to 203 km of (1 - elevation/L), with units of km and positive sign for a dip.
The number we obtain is 1.0 km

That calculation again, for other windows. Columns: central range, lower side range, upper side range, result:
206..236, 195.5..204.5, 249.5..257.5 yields 2.7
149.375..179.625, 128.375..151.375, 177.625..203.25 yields 4.7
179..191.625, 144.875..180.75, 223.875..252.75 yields -1.4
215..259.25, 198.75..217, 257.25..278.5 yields 1.4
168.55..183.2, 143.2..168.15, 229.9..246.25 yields -1.9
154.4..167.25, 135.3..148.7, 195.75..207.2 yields 3.8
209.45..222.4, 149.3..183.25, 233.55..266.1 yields 0.9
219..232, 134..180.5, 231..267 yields 1.2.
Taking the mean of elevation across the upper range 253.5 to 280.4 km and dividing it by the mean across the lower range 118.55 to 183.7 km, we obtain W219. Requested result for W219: 1.1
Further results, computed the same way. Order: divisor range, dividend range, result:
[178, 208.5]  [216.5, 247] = 0.96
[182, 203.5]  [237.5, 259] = 1.03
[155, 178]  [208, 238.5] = 1.15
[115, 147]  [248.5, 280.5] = 1.05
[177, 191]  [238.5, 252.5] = 1.03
